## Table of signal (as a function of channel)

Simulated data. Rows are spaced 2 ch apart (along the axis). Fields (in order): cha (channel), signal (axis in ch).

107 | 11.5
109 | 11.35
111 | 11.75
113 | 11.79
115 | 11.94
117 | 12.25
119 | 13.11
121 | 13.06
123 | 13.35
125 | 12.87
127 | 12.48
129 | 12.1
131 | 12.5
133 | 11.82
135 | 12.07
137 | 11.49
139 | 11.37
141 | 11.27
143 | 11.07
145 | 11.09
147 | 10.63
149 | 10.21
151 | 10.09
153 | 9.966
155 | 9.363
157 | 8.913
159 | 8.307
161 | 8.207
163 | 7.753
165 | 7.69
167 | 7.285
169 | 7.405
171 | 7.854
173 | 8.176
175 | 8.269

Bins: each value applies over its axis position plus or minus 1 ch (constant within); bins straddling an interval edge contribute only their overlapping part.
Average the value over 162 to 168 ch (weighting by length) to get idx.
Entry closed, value 7.58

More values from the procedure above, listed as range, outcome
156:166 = 8.17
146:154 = 10.2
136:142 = 11.4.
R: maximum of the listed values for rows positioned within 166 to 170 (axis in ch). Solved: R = 7.405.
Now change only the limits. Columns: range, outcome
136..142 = 11.49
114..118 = 12.25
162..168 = 7.753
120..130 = 13.35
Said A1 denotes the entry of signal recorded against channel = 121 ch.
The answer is 13.06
